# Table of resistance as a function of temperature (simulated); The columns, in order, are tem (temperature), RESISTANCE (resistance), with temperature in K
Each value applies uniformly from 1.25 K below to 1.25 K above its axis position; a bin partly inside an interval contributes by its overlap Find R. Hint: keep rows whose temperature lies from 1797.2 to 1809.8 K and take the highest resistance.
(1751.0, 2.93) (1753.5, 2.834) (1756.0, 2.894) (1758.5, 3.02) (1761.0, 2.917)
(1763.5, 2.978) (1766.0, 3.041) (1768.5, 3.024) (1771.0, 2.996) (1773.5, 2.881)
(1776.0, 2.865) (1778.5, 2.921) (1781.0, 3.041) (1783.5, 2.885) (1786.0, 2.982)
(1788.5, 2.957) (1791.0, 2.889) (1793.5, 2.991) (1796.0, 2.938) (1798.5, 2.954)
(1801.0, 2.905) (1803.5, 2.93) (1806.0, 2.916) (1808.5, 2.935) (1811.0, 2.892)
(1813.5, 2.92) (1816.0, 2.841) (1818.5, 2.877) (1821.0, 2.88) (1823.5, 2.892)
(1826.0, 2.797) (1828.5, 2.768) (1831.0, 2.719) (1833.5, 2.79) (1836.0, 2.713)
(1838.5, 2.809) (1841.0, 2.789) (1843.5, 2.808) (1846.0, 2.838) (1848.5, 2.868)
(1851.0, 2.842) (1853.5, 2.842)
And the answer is 2.954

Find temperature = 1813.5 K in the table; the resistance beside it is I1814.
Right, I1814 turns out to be 2.92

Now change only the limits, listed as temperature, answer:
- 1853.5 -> 2.842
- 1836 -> 2.713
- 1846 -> 2.838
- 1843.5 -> 2.808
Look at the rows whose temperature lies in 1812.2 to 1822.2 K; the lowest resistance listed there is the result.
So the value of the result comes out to 2.841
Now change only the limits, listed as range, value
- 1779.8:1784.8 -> 2.885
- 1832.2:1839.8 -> 2.713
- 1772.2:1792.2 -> 2.865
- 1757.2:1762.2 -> 2.917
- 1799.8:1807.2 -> 2.905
